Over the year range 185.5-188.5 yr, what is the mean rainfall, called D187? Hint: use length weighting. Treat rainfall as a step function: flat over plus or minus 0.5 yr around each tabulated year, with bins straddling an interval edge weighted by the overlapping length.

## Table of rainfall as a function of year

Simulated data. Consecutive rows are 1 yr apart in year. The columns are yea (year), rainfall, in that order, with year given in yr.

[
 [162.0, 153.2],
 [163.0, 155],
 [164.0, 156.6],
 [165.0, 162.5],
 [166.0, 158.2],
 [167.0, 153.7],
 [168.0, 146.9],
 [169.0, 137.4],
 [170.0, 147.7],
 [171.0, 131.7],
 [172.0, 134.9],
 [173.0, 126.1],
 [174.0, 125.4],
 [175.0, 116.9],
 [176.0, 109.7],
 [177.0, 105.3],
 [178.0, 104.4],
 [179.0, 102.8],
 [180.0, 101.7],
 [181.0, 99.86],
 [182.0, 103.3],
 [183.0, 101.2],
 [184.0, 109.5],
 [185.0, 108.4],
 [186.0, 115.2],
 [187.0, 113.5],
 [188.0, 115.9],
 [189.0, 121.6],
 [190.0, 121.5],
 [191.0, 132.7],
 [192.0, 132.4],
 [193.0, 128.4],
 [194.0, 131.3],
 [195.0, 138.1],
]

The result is 115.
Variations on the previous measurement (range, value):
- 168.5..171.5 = 139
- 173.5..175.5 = 121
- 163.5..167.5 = 158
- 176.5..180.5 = 104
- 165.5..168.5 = 153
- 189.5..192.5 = 129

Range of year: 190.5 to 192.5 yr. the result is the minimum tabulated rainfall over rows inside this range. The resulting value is 132.4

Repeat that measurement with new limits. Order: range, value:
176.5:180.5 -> 101.7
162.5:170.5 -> 137.4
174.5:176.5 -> 109.7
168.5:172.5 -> 131.7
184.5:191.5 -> 108.4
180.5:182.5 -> 99.86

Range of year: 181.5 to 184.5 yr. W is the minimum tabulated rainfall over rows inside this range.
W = 101.2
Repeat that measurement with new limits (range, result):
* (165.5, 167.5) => 153.7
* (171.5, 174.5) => 125.4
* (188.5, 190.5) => 121.5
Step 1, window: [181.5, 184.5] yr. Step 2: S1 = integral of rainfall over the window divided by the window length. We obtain 105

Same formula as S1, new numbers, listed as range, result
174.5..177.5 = 111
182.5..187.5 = 110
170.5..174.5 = 130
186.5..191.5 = 121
